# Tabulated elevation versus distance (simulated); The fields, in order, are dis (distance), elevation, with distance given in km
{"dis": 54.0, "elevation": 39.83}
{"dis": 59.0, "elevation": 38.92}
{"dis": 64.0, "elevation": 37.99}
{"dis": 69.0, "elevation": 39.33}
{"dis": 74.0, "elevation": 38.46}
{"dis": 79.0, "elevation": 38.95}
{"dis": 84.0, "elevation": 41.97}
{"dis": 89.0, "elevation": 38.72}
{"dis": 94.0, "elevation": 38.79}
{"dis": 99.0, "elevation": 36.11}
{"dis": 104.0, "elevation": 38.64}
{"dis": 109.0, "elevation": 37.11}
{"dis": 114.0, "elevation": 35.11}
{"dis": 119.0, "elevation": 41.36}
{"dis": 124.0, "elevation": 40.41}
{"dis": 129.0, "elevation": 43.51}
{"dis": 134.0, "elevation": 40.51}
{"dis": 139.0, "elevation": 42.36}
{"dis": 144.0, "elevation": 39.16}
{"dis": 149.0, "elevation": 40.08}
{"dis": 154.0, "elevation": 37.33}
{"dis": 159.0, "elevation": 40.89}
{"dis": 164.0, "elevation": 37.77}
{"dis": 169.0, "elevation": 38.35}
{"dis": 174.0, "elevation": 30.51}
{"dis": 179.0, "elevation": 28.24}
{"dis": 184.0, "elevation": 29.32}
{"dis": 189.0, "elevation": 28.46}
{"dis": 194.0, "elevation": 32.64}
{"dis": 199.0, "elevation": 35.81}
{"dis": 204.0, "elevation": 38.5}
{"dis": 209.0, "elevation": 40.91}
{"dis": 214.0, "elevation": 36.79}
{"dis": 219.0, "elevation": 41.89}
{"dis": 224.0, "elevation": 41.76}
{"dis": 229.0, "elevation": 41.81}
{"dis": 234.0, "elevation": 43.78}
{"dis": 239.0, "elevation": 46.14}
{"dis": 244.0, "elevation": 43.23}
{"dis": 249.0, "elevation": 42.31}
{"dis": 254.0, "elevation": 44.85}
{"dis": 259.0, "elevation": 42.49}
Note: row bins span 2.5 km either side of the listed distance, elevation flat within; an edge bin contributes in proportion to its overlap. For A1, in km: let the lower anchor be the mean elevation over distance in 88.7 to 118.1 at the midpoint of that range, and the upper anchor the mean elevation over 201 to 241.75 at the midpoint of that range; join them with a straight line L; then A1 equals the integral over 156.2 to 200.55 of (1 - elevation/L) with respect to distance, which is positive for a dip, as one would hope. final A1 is 7.1 km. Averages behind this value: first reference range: 37.5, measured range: 33.5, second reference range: 41.4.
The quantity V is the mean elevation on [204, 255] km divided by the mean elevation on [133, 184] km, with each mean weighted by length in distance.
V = 1.14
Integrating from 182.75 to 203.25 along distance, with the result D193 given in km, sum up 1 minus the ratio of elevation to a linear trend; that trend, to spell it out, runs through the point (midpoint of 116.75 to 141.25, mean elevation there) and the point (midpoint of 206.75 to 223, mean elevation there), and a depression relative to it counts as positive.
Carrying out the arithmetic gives 4.1 km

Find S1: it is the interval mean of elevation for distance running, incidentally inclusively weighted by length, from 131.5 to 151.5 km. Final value 40.5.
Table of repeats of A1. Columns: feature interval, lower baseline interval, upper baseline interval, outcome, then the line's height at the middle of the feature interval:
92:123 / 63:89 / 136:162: 1.3 km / 39.6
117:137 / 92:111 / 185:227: -2.1 km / 37.5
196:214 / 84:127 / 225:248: 1.8 km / 42.3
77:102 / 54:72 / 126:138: 0.7 km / 40.1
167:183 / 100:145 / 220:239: 3.6 km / 41.3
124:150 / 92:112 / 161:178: -3.5 km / 36.3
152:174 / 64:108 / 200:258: 1.5 km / 40.4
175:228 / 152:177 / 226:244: 6.7 km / 40.4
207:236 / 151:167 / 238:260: 0.7 km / 42.2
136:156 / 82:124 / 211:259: 0.0 km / 39.8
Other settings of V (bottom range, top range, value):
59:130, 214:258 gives 1.10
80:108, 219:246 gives 1.11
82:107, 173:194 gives 0.76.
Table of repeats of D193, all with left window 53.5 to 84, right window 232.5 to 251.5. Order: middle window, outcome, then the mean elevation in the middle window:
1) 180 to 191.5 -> 3.7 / 28.8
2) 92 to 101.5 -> 0.6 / 37.4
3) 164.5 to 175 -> 1.6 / 35.6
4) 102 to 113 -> 0.7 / 37.5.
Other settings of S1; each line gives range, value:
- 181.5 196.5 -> 30.1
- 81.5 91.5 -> 40.3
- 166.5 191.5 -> 31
